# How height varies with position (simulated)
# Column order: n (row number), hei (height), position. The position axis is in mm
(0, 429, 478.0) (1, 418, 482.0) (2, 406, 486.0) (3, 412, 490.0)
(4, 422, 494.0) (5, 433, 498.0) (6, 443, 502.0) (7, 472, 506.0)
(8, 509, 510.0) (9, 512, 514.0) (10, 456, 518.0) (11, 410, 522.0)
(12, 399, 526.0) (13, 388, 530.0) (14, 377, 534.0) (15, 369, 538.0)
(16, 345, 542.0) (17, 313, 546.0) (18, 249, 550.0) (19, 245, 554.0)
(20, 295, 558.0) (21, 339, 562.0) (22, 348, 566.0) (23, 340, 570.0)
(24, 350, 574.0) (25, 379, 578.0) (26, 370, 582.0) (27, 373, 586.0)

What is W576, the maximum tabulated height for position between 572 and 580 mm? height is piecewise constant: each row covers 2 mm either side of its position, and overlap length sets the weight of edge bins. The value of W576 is 379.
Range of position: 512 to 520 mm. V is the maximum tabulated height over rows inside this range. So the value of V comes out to 512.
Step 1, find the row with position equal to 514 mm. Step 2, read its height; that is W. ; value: 512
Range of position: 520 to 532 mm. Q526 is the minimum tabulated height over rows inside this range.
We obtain 388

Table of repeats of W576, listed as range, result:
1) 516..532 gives 456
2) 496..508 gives 472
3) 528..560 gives 388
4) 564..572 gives 348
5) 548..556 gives 249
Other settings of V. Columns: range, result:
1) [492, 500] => 433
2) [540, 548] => 345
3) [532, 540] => 377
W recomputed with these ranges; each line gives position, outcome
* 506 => 472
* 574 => 350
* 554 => 245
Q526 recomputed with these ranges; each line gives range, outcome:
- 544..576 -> 245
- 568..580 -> 340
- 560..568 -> 339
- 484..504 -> 406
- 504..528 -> 399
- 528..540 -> 369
